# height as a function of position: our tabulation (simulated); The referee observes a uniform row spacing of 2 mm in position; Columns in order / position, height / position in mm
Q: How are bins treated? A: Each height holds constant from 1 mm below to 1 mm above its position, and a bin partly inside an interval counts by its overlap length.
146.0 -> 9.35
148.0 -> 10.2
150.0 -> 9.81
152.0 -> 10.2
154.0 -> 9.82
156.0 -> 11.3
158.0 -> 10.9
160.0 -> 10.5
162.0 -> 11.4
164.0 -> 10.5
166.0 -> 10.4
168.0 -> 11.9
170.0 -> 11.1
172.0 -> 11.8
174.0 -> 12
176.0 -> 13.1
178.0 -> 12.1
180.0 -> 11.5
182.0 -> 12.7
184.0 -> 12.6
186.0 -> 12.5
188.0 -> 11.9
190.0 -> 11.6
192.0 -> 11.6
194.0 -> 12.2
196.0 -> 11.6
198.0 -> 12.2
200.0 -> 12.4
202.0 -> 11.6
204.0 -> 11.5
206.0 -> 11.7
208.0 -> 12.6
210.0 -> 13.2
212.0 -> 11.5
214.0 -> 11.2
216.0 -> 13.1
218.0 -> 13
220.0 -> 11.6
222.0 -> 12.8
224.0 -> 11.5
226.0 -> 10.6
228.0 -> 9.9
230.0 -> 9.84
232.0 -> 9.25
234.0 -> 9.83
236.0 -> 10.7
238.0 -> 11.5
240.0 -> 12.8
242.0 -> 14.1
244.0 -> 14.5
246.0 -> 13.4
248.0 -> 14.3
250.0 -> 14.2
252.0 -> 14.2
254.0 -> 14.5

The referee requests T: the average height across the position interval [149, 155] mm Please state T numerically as 9.94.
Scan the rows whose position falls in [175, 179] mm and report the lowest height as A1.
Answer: 12.1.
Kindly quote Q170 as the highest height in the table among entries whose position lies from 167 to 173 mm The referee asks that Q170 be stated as 11.9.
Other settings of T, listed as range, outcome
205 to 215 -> 12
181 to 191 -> 12.3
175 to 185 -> 12.4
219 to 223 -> 12.2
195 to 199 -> 11.9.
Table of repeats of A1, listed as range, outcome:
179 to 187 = 11.5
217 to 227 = 10.6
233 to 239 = 9.83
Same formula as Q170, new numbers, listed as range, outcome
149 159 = 11.3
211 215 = 11.5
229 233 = 9.84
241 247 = 14.5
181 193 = 12.7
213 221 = 13.1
